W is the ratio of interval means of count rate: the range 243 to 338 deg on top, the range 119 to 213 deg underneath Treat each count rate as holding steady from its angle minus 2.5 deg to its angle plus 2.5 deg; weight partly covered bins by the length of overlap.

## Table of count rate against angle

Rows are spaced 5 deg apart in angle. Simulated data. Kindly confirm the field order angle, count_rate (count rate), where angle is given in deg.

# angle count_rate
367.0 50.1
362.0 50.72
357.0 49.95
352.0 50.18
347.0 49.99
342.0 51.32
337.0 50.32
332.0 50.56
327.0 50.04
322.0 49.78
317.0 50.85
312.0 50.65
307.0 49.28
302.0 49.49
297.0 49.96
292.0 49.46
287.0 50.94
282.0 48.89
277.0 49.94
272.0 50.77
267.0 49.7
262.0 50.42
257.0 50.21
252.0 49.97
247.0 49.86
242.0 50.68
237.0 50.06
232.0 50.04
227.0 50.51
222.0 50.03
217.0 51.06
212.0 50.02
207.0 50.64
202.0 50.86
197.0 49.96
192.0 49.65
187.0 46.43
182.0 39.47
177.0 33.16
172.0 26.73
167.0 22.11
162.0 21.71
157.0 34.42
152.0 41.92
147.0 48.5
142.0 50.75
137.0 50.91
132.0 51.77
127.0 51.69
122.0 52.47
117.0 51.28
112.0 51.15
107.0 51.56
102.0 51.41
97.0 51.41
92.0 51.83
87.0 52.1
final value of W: 1.16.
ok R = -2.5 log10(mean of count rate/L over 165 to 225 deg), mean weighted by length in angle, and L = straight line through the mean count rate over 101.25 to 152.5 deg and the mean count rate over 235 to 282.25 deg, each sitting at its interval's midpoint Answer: 0.16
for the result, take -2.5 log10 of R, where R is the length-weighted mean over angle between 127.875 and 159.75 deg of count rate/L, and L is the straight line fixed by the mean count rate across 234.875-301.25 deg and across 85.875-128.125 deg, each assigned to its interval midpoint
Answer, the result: 0.107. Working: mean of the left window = 51.6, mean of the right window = 50.1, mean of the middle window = 46.5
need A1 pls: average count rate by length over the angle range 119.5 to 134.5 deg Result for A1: 52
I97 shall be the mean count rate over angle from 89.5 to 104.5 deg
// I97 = 51.5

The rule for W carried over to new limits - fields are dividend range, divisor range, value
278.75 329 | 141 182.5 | 1.44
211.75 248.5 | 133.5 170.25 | 1.30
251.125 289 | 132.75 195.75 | 1.27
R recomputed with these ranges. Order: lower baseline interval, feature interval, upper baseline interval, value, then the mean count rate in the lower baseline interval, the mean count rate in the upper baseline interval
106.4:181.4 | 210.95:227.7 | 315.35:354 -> -0.11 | 42.4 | 50.4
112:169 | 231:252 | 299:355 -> -0.06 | 43.9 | 50.2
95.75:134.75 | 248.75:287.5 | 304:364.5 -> 0.01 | 51.6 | 50.3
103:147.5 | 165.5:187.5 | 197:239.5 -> 0.47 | 51.2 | 50.4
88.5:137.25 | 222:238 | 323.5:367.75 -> 0.02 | 51.6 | 50.4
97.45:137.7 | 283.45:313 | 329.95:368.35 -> 0.02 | 51.6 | 50.4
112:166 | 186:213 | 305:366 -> -0.07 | 45.2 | 50.3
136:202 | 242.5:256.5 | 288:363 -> -0.11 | 39.8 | 50.2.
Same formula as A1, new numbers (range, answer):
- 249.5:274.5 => 50.2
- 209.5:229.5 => 50.4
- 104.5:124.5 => 51.6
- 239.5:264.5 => 50.2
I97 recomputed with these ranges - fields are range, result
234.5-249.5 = 50.2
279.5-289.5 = 49.9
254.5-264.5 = 50.3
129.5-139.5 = 51.3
